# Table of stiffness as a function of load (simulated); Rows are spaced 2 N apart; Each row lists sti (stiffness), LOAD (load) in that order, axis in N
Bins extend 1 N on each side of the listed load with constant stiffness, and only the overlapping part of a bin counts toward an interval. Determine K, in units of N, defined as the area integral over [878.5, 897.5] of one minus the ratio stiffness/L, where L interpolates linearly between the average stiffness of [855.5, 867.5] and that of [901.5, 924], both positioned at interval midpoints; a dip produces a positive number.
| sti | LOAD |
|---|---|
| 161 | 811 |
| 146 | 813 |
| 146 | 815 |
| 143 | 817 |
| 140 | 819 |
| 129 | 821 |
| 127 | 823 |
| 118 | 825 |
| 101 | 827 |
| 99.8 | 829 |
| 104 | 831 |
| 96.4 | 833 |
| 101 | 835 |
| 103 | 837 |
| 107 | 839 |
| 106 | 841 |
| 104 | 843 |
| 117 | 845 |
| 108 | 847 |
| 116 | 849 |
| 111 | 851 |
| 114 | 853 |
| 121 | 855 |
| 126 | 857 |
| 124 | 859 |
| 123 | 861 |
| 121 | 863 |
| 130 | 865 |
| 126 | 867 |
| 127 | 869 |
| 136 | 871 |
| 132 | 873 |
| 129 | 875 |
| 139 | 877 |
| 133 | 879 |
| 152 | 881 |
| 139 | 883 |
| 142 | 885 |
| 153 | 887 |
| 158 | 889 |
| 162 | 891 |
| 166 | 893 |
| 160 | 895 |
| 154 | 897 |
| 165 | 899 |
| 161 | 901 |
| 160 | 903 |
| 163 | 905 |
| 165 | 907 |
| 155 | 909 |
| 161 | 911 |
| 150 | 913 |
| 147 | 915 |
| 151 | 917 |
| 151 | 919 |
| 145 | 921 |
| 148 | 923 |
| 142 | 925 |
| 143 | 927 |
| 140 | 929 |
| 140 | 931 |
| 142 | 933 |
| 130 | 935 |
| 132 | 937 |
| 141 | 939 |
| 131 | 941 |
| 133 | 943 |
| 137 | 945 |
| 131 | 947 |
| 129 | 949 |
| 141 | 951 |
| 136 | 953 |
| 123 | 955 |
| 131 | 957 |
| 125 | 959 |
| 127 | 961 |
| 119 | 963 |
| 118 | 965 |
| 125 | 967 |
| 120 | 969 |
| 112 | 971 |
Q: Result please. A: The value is -1.7 N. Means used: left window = 125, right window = 154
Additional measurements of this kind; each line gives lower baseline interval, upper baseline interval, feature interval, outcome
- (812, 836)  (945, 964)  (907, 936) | -4.4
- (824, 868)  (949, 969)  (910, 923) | -3.1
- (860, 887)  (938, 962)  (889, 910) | -4.4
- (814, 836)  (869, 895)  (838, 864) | 3.1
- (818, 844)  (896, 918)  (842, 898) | 0.9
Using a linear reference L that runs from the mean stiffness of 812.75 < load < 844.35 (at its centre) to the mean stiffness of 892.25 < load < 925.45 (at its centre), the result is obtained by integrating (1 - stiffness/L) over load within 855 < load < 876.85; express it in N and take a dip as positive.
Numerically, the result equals 1.1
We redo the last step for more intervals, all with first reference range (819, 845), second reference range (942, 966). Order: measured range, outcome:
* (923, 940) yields -1.86 N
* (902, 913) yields -3.44 N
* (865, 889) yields -4.27 N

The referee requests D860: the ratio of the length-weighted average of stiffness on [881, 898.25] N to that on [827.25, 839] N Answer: 1.5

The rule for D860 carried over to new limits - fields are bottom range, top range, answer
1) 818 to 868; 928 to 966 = 1.15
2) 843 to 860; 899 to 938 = 1.28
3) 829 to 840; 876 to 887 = 1.39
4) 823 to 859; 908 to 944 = 1.30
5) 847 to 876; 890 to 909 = 1.31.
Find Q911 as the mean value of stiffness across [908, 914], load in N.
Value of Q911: 155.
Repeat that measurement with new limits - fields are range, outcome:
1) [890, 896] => 163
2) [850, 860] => 119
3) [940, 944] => 132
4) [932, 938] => 135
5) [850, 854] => 112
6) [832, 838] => 100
